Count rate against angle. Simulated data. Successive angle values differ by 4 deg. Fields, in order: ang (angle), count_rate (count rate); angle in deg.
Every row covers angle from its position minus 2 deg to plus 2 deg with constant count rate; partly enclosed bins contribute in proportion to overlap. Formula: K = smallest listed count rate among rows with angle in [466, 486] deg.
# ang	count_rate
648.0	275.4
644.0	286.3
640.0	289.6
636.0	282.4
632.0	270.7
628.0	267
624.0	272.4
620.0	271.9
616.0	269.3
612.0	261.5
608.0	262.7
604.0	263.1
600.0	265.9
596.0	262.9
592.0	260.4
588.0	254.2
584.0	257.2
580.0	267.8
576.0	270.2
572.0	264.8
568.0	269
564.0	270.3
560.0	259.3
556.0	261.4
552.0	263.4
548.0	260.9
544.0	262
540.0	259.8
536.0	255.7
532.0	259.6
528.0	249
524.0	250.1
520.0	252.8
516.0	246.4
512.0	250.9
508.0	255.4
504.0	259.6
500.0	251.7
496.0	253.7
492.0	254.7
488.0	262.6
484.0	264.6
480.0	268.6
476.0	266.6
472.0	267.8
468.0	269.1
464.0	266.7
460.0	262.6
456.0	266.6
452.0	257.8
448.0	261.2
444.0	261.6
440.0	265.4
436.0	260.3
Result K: 264.6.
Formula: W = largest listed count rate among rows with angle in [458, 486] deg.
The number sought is 269.1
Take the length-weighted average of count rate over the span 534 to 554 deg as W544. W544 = 260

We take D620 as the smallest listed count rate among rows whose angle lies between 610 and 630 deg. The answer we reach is 261.5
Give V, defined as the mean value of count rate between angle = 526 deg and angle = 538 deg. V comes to 255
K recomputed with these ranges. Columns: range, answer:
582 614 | 254.2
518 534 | 249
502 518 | 246.4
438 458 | 257.8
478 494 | 254.7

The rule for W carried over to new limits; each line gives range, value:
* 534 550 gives 262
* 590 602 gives 265.9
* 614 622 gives 271.9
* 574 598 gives 270.2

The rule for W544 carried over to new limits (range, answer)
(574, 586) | 265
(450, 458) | 262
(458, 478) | 267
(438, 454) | 262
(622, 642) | 276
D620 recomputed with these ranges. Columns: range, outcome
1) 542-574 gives 259.3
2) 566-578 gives 264.8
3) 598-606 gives 263.1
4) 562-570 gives 269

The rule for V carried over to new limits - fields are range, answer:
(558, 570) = 266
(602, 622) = 266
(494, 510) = 255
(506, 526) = 251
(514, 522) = 250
